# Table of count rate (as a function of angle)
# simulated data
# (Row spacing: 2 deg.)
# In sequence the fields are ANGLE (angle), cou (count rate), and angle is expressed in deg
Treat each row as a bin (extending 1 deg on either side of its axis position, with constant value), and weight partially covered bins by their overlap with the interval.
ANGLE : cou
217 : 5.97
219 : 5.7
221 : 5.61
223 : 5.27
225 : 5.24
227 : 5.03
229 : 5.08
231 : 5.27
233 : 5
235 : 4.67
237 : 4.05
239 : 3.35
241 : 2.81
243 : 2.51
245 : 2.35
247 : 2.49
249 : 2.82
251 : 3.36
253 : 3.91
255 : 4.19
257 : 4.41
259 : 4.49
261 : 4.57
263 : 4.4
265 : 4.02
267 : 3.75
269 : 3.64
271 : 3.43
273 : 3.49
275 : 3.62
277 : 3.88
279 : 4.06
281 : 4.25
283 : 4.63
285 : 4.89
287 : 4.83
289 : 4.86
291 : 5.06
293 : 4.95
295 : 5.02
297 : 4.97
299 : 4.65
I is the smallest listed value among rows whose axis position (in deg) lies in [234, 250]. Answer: 2.35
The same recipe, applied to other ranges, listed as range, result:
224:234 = 5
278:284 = 4.06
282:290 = 4.63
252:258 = 3.91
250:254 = 3.36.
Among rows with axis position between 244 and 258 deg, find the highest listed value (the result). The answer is 4.41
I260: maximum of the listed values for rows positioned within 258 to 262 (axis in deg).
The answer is 4.57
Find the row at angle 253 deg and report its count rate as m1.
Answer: 3.91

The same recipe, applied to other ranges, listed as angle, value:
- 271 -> 3.43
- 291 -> 5.06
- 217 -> 5.97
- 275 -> 3.62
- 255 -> 4.19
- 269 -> 3.64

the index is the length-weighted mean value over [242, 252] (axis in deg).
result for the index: 2.71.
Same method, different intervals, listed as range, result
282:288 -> 4.78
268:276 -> 3.54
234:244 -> 3.48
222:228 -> 5.18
